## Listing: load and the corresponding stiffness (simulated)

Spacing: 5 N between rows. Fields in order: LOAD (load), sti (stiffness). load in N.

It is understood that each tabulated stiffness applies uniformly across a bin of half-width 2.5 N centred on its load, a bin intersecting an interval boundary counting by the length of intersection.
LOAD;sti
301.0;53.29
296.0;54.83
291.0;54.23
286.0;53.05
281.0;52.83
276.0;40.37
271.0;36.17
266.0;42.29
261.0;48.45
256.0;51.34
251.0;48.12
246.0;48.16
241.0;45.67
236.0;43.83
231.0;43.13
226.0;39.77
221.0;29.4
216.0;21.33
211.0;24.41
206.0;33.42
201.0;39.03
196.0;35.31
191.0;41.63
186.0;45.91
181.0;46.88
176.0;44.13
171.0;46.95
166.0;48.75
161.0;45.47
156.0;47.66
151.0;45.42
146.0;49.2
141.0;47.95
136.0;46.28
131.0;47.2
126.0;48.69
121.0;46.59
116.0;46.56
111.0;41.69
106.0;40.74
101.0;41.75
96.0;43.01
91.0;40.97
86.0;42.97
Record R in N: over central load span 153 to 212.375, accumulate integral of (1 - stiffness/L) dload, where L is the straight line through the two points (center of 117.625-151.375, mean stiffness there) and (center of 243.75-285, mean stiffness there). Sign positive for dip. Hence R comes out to 6.3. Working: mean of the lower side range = 47.4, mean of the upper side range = 46.2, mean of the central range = 42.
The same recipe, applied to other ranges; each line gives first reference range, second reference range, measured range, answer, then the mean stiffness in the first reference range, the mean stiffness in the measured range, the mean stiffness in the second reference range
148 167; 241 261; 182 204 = 3.1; 46.7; 40.7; 48.7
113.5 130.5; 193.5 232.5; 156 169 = -2.0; 47.3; 47.2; 33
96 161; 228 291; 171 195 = 0.9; 45.7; 44.3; 46.4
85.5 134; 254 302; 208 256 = 8.7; 44.1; 38.8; 48.5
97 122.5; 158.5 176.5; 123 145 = -1.4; 43.3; 47.6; 46.6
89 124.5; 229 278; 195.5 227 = 9.3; 43.2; 31.2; 44.8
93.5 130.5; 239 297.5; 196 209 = 3.0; 44.3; 35.6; 47.9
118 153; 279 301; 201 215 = 5.7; 47.3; 29.9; 53.7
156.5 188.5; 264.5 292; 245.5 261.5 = -1.0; 46.4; 49.2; 46.2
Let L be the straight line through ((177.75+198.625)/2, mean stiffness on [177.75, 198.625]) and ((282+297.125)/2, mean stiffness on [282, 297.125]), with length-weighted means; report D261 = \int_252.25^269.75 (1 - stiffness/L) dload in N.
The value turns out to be 1.37 N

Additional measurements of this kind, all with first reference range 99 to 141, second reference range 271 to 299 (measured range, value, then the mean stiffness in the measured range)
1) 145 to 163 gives -0.3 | 46.8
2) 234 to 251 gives 0.8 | 46.3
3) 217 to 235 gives 4.3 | 36.6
